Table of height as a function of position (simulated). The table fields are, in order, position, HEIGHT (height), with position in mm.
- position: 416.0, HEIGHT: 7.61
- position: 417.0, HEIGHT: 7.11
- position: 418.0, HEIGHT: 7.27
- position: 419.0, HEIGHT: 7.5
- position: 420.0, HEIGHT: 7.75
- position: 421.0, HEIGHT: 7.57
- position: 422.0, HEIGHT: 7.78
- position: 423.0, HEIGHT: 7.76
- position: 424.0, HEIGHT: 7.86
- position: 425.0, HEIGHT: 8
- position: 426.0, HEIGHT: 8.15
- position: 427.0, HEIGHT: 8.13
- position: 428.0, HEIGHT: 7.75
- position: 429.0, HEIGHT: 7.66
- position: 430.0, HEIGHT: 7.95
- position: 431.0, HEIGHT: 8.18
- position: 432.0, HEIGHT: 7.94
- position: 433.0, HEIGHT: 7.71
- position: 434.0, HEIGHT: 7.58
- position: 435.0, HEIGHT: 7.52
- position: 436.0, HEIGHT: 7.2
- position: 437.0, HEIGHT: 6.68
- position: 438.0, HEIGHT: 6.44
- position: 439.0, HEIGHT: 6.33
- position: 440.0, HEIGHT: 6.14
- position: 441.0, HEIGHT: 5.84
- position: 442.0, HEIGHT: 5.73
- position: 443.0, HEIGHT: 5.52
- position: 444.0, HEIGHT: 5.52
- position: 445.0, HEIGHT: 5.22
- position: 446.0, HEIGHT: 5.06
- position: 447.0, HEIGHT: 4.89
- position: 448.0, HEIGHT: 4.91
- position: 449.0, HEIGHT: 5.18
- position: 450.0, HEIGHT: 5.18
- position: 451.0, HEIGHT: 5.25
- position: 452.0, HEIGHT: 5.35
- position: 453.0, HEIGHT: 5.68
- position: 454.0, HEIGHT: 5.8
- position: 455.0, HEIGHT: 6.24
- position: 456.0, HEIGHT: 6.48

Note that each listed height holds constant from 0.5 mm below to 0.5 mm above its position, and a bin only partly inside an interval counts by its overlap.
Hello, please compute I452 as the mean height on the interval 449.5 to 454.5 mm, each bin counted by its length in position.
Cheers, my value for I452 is 5.45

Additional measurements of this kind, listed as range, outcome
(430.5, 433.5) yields 7.94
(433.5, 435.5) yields 7.55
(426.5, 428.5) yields 7.94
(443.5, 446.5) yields 5.27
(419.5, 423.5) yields 7.71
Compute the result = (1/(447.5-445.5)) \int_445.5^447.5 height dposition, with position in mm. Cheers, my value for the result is 4.97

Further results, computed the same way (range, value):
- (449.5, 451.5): 5.21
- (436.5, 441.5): 6.29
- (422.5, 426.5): 7.94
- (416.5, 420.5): 7.41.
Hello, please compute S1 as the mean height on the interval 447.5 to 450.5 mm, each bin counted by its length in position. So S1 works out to 5.09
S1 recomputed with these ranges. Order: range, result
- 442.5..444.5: 5.52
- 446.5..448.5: 4.9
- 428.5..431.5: 7.93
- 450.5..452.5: 5.3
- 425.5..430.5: 7.93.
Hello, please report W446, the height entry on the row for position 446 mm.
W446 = 5.06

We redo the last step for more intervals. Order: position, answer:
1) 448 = 4.91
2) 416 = 7.61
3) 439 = 6.33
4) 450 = 5.18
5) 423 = 7.76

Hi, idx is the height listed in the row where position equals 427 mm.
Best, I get 8.13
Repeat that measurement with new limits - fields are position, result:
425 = 8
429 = 7.66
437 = 6.68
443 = 5.52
